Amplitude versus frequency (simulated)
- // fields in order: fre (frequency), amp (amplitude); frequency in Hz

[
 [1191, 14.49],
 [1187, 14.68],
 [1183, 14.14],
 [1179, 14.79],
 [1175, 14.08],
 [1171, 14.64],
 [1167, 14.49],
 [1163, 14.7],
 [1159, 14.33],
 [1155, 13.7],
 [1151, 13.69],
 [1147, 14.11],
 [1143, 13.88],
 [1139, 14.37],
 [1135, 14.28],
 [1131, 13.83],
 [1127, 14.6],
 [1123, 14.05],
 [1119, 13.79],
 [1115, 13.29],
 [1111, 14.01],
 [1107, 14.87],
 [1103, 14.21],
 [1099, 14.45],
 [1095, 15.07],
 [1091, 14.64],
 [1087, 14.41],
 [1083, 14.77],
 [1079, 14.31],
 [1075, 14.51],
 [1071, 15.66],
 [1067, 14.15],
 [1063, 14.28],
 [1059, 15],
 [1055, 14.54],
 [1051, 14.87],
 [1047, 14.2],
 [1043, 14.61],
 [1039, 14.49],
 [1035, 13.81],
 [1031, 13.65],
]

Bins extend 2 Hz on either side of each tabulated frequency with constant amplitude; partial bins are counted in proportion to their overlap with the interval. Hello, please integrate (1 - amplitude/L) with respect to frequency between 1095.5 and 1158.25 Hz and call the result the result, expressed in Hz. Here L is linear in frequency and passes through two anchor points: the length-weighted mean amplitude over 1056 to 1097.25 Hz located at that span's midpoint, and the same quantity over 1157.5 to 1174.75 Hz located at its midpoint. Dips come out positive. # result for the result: 2.0 Hz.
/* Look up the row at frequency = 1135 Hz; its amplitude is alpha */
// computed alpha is 14.28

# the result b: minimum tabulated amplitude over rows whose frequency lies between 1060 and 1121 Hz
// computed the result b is 13.29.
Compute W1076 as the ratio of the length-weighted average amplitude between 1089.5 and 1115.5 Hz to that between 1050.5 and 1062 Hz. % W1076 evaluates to 0.98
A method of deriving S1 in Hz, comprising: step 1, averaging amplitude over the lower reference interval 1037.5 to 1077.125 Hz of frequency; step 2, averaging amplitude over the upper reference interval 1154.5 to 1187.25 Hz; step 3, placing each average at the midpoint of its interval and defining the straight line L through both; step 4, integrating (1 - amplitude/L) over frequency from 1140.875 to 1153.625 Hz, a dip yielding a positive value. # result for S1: 0.5 Hz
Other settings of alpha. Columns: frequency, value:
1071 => 15.66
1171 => 14.64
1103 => 14.21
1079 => 14.31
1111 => 14.01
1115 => 13.29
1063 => 14.28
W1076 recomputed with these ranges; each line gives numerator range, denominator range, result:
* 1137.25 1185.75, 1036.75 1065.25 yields 0.98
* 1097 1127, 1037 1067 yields 0.97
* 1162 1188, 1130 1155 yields 1.03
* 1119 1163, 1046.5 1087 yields 0.96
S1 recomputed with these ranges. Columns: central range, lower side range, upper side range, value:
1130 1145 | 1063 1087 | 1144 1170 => 0.2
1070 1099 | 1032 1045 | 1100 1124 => -1.2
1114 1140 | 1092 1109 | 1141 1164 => 0.5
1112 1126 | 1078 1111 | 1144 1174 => 0.6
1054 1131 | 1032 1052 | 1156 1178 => -0.3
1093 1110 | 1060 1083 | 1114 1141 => -0.4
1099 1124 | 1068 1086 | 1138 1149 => 0.6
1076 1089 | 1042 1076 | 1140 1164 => 0.0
